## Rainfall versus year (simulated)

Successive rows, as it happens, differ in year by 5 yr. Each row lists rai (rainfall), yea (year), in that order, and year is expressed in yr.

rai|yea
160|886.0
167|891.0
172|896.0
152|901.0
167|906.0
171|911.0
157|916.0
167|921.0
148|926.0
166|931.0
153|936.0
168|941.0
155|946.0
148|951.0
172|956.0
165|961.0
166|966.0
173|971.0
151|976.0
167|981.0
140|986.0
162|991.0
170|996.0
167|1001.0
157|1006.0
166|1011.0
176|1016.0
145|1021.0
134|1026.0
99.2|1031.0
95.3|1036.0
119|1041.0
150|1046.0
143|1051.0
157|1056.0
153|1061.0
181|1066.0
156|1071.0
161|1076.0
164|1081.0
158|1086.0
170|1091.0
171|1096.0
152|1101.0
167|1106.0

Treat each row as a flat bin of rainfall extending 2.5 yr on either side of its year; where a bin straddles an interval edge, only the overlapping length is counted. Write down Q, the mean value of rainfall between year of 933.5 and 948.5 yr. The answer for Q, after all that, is 159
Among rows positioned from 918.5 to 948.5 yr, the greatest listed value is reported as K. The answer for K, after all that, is 168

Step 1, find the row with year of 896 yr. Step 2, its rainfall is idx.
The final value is 172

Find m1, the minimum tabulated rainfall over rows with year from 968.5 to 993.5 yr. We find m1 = 140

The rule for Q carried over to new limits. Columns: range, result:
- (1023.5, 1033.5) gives 117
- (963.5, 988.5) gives 159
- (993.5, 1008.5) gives 165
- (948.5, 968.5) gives 163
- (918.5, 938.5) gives 158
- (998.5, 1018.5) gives 166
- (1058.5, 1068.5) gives 167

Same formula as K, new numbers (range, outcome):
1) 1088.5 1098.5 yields 171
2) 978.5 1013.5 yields 170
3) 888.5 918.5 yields 172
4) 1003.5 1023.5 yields 176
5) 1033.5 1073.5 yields 181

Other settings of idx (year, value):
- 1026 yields 134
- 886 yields 160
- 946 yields 155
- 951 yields 148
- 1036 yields 95.3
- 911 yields 171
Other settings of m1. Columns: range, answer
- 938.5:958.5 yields 148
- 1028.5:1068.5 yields 95.3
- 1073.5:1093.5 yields 158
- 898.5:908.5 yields 152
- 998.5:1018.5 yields 157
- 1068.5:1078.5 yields 156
